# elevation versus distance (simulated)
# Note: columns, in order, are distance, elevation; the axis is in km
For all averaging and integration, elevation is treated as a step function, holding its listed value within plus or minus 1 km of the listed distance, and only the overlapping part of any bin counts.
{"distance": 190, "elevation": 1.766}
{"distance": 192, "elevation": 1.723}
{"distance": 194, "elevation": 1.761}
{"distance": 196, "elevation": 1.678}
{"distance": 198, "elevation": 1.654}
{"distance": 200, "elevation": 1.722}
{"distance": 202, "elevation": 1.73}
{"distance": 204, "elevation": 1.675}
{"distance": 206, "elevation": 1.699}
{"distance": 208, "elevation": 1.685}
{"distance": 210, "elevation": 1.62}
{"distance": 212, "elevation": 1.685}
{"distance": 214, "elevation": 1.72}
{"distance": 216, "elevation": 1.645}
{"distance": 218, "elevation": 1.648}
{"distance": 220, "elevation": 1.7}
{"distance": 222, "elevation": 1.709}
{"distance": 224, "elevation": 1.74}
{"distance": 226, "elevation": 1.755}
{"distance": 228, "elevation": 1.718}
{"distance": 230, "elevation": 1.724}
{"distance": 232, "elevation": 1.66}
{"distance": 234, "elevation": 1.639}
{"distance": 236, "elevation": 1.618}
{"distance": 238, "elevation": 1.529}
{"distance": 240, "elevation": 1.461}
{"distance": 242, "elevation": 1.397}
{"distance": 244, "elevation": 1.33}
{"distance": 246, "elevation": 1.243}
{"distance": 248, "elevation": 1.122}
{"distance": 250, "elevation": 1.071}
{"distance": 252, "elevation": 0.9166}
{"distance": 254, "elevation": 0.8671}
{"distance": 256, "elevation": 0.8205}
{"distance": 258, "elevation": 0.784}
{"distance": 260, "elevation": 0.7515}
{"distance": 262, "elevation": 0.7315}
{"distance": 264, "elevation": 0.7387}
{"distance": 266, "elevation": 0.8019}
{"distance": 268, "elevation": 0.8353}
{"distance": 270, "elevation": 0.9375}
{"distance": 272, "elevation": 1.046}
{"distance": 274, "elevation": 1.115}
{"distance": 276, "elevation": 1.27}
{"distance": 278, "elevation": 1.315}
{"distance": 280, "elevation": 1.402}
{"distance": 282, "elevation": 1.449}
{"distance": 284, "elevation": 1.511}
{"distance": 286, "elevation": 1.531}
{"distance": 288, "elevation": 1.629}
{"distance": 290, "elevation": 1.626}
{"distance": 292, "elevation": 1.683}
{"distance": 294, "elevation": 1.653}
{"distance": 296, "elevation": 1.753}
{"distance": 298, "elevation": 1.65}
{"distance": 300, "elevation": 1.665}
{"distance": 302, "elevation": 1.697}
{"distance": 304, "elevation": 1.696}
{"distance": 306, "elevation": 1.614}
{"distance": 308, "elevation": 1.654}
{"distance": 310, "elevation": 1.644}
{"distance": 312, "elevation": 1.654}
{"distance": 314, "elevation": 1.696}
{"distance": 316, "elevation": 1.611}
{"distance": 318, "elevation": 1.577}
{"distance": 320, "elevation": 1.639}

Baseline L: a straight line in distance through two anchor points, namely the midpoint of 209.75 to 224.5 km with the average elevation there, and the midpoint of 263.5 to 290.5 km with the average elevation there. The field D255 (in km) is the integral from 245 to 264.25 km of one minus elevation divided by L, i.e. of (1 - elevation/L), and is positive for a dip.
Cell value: 6.8 km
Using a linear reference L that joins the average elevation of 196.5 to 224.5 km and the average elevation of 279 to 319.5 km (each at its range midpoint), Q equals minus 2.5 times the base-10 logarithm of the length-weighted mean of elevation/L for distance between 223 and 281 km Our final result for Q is 0.33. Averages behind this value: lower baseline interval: 1.69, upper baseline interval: 1.62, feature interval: 1.22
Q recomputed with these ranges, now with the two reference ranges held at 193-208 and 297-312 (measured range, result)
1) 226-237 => 0.01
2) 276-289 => 0.15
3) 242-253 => 0.40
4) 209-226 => 0.00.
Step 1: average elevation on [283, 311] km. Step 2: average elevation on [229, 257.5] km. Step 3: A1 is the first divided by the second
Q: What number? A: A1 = 1.26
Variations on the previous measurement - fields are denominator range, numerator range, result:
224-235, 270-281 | 0.71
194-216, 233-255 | 0.76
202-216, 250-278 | 0.54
